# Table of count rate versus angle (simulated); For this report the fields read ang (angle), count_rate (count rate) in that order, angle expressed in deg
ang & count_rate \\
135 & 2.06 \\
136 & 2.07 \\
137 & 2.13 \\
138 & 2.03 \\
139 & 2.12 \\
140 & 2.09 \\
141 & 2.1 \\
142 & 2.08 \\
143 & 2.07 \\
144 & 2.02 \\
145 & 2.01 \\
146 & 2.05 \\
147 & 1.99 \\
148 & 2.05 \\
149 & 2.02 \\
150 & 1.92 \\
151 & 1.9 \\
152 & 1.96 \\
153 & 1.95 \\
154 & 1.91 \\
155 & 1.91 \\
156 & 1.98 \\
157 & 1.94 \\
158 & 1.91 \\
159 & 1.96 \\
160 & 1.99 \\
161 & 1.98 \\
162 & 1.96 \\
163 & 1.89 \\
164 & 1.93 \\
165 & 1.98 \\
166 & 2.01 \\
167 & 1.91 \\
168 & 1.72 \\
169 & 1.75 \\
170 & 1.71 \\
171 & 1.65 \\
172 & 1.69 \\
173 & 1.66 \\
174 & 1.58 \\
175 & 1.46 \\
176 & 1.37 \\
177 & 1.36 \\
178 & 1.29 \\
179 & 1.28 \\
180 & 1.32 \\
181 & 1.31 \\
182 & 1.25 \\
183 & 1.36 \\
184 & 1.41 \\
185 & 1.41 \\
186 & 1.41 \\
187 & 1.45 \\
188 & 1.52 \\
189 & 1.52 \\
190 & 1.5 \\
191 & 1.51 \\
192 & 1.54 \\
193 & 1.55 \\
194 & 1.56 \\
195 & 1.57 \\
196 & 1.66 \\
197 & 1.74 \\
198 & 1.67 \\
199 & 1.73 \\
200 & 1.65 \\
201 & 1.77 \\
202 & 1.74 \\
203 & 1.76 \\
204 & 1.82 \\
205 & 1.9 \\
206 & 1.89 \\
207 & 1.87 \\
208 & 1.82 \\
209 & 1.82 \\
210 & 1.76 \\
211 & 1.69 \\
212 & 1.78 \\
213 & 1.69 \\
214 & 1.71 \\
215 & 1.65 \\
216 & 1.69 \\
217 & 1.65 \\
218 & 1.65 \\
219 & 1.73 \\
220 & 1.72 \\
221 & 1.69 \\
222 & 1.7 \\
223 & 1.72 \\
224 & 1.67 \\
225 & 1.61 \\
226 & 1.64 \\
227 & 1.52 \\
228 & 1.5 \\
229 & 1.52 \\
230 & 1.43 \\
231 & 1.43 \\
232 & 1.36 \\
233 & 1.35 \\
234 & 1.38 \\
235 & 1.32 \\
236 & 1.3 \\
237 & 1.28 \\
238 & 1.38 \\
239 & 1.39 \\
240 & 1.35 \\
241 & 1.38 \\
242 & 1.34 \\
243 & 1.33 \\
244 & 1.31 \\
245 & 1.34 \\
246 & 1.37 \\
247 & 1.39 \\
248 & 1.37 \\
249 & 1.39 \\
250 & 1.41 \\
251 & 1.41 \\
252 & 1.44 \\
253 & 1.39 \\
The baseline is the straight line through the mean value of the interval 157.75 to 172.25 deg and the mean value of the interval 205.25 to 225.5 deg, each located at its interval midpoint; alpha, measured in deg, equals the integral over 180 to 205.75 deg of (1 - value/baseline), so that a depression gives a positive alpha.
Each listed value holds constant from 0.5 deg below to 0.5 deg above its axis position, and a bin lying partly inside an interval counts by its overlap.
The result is 3.2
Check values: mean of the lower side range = 1.87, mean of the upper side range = 1.73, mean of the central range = 1.57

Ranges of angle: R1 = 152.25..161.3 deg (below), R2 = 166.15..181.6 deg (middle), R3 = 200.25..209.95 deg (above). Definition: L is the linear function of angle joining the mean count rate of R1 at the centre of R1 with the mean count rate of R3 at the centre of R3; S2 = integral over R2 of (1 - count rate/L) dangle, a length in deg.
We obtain 2.9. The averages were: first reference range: 1.95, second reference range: 1.81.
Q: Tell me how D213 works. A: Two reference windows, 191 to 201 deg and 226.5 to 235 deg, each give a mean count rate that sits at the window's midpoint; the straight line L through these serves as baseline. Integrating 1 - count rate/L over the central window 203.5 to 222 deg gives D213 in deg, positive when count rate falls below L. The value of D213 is -2.6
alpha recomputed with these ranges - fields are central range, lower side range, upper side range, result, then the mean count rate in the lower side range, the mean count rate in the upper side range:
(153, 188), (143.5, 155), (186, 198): 2.1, 1.98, 1.55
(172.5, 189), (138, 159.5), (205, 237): 3.8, 2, 1.62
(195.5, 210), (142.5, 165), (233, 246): -1.5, 1.97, 1.34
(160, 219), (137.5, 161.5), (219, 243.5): 2.9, 2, 1.48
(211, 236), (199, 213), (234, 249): -0.2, 1.78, 1.35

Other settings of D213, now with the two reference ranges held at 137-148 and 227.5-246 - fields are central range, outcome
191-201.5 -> 0.2 deg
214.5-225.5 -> -1.4 deg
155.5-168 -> -0.2 deg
